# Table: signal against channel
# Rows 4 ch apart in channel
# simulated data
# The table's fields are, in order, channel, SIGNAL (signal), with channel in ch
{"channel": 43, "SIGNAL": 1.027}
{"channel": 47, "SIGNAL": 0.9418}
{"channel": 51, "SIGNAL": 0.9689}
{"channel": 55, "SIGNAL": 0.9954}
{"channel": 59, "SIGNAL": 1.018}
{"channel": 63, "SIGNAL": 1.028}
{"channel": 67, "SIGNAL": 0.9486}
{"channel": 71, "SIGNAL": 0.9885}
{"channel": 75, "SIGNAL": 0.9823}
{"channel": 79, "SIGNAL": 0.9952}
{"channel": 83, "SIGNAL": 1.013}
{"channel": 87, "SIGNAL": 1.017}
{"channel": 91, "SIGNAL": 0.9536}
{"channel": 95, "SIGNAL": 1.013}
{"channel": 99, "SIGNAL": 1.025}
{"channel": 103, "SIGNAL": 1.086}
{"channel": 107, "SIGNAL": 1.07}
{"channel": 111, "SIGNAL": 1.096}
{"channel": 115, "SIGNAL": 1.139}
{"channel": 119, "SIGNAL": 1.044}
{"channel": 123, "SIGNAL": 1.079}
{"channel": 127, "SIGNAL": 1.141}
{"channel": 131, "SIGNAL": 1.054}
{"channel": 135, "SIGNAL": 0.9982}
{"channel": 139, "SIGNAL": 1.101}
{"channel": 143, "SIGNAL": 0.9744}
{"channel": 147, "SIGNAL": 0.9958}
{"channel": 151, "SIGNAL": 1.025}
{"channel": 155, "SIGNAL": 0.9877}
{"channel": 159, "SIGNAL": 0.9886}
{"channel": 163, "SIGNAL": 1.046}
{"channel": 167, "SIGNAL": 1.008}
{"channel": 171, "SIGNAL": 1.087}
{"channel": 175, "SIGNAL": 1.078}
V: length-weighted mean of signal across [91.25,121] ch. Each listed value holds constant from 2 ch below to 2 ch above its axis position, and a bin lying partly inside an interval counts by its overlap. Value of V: 1.06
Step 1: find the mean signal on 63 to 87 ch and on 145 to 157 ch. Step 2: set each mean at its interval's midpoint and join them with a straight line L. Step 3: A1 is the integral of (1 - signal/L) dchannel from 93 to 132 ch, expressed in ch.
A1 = -3.1 ch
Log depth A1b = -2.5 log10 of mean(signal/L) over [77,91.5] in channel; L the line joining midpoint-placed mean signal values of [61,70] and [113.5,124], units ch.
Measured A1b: 0.03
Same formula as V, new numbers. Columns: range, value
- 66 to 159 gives 1.03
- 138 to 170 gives 1.02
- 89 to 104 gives 1.01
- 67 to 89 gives 0.995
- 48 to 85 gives 0.992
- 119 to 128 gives 1.09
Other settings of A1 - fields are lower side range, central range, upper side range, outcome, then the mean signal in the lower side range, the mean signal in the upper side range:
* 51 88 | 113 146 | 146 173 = -1.7 ch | 0.996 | 1.02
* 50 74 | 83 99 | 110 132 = 0.6 ch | 0.992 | 1.09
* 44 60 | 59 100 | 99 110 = 1.2 ch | 0.982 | 1.07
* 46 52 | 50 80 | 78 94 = -0.6 ch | 0.955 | 0.996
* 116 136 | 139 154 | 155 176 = 0.6 ch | 1.07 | 1.03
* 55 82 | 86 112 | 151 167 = -0.9 ch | 0.994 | 1.01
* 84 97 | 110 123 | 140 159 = -1.2 ch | 0.996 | 1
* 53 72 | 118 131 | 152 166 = -1.1 ch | 0.996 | 1.01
